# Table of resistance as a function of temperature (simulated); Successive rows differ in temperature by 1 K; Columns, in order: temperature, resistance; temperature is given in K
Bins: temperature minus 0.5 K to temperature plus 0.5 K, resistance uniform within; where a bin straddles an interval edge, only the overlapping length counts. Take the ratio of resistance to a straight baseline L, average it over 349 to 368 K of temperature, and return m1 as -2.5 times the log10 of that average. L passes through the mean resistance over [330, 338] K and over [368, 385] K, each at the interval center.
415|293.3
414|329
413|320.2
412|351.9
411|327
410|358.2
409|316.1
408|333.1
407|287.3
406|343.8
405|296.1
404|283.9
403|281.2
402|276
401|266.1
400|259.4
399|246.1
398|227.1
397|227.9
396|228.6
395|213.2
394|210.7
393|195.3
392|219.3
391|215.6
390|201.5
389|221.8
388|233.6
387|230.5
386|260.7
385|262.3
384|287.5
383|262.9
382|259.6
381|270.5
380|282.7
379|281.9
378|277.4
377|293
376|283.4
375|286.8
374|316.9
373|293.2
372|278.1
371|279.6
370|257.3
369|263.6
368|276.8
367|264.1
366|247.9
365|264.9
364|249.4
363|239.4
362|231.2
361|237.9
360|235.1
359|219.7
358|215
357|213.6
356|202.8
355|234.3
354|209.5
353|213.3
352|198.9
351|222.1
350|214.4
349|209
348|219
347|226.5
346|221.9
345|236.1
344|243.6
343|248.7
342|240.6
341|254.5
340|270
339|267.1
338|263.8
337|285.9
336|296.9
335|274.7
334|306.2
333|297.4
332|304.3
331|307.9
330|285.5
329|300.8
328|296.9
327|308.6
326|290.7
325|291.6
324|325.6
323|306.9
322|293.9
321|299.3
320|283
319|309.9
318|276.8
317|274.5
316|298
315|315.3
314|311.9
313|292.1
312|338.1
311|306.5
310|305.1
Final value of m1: 0.24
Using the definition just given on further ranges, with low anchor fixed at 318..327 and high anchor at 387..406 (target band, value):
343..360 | 0.25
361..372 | 0.03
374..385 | -0.10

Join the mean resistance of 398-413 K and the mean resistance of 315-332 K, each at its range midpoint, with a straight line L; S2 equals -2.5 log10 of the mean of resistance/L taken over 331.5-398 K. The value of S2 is 0.20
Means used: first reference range 298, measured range 249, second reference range 300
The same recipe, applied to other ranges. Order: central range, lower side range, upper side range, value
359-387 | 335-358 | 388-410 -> -0.08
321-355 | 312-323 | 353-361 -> -0.03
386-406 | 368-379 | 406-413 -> 0.28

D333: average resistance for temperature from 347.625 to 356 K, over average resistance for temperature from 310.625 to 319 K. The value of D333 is 0.71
